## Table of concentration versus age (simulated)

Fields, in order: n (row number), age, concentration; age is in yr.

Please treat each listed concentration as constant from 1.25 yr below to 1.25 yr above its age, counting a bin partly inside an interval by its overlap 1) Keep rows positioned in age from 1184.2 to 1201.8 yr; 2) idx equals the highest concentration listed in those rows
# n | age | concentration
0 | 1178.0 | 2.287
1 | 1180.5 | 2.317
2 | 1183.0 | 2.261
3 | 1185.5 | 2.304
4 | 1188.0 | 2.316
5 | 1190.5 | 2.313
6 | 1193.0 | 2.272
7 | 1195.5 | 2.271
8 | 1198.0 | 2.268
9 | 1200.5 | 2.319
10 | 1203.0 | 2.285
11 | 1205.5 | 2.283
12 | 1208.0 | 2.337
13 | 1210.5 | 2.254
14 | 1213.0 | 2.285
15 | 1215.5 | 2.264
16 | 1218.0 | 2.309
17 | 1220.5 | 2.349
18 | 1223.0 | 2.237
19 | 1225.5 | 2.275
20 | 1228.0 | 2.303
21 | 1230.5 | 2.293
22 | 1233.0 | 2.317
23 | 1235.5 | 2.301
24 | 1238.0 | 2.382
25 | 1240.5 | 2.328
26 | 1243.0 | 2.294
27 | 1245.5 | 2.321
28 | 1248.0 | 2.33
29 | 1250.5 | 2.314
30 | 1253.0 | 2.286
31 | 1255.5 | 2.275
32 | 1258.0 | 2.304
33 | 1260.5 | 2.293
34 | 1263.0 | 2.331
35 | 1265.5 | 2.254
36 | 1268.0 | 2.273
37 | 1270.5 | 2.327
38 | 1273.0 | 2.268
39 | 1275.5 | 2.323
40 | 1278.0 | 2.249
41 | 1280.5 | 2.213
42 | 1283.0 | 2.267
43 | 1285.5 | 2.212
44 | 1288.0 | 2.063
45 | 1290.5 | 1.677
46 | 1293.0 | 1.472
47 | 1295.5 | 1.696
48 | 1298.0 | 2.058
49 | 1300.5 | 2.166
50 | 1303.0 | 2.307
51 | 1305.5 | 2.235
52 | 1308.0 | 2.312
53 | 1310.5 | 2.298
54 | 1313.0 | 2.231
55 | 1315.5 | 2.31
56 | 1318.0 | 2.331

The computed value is 2.319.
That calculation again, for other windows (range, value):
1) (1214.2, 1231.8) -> 2.349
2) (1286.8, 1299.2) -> 2.063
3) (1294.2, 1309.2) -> 2.312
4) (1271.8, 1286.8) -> 2.323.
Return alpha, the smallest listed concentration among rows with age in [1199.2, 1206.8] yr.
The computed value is 2.283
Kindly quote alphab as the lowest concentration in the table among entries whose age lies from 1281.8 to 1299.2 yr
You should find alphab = 1.472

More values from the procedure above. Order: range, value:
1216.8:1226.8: 2.237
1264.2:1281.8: 2.213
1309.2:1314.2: 2.231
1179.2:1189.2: 2.261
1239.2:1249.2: 2.294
